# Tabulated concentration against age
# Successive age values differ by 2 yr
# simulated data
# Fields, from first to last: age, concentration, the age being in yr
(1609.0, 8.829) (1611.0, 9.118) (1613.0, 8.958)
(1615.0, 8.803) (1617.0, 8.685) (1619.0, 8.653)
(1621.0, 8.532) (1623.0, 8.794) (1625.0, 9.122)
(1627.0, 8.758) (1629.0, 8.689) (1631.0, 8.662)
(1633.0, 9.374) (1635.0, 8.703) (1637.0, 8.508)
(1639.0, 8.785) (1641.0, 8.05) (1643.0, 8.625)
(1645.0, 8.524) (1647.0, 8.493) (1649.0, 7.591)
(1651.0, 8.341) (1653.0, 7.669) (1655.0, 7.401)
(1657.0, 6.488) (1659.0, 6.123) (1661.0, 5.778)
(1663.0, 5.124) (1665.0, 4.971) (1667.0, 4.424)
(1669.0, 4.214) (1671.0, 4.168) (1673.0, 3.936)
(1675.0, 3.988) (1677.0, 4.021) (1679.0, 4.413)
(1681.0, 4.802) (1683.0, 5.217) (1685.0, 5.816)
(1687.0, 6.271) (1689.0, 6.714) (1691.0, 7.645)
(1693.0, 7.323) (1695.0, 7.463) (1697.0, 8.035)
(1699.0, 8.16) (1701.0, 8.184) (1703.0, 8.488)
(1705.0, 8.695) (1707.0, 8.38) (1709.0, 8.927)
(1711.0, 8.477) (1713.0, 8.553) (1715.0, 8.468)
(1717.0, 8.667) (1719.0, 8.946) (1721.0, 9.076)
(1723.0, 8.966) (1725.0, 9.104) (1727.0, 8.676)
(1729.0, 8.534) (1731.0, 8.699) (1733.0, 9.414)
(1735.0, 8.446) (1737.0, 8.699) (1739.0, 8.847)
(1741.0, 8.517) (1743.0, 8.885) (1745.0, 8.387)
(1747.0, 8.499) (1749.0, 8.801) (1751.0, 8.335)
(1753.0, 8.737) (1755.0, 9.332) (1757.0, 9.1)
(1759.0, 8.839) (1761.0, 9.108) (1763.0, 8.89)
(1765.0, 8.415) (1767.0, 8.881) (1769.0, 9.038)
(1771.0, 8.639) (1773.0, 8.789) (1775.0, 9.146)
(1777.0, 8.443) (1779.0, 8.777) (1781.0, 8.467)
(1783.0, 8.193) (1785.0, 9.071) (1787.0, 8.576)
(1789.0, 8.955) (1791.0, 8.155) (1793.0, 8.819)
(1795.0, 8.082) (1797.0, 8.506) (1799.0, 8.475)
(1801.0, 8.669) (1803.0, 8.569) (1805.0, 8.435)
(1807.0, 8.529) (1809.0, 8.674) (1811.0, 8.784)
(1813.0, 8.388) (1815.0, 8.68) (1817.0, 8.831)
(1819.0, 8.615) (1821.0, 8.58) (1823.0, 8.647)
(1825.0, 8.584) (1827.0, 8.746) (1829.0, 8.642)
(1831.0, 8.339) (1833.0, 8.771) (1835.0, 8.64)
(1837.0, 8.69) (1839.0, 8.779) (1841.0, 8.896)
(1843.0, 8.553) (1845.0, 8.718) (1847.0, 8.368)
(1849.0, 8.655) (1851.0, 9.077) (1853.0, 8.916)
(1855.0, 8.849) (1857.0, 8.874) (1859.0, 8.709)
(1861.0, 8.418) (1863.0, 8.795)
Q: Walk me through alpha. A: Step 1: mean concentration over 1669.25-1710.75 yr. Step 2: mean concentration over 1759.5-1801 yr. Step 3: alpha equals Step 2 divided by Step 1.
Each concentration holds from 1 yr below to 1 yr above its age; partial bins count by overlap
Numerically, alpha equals 1.3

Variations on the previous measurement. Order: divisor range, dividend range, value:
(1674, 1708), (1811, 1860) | 1.30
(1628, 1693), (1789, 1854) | 1.30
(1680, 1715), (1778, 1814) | 1.14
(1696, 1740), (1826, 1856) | 1.01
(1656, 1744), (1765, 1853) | 1.20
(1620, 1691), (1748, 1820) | 1.27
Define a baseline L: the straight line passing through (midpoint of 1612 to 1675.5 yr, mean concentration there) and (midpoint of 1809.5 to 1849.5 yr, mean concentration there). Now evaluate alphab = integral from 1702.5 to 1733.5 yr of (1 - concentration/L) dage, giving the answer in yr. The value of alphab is -3.3 yr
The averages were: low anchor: 7.43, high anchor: 8.65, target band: 8.75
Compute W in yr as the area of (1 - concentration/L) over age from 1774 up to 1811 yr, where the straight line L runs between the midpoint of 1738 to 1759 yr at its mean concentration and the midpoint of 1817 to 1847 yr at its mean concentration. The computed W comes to 0.5 yr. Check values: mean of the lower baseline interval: 8.75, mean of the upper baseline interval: 8.65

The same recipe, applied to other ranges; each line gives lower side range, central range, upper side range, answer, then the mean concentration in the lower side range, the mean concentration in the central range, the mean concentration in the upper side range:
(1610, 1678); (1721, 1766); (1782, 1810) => -3.6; 7.36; 8.79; 8.55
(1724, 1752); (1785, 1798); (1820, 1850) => 0.2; 8.7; 8.56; 8.64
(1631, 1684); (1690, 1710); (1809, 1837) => -3.1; 6.49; 8.13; 8.64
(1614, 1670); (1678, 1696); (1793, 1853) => 4.0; 7.71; 6.18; 8.63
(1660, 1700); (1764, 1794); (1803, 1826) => -3.4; 5.62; 8.69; 8.61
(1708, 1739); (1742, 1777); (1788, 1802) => -0.6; 8.78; 8.8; 8.52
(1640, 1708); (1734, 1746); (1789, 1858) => -1.8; 6.57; 8.63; 8.64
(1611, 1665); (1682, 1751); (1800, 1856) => 0.8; 8.08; 8.24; 8.67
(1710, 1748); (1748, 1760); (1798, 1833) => -0.2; 8.73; 8.86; 8.6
